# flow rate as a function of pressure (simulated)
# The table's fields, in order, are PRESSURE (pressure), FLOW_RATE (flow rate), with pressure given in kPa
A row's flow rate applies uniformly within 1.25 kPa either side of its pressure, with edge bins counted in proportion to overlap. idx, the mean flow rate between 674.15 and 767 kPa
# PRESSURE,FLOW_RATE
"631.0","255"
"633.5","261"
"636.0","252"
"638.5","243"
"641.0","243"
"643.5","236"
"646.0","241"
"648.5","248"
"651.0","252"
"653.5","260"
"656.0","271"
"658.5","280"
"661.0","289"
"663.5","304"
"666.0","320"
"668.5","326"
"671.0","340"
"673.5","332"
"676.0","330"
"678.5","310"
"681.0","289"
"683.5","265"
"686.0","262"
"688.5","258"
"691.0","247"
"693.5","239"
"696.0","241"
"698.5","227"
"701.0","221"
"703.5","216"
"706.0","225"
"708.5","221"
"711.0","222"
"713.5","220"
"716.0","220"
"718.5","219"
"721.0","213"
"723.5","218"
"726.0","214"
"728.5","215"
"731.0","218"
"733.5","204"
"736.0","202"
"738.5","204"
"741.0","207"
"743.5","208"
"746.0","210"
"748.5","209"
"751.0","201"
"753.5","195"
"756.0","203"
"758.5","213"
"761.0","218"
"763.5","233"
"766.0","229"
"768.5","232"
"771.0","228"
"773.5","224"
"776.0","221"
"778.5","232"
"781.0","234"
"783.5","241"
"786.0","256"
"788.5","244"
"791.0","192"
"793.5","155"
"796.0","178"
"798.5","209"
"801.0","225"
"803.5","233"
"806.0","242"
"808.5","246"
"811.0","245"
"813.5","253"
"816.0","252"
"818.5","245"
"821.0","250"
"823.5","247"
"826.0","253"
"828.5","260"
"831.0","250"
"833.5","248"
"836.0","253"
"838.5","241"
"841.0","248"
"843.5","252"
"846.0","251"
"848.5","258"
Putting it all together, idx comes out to 229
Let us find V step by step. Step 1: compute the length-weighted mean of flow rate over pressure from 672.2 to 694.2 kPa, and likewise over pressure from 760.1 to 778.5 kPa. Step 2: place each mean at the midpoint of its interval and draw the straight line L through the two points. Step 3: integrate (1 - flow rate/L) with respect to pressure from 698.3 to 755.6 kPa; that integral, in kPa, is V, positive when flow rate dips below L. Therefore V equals 9.3 kPa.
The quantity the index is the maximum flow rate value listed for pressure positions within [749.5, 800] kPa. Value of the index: 256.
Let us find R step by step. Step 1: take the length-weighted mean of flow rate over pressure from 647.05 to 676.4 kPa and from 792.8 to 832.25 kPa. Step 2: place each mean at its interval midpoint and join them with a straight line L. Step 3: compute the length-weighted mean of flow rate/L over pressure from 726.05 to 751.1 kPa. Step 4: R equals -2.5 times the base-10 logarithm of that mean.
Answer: 0.26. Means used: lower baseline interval 295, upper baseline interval 235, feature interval 208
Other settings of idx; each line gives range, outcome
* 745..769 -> 214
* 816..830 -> 251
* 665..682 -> 321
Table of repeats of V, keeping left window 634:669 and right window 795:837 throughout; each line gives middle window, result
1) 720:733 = 2.06 kPa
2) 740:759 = 3.49 kPa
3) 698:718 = 2.88 kPa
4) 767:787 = 1.13 kPa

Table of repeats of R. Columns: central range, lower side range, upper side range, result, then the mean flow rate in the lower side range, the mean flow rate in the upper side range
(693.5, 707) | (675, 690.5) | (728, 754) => 0.147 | 283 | 207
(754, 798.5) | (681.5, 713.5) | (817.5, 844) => 0.121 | 238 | 250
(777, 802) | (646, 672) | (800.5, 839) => 0.175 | 286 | 247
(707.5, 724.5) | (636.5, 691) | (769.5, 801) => 0.158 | 280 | 218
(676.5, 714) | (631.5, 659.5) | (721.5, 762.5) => -0.071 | 253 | 209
